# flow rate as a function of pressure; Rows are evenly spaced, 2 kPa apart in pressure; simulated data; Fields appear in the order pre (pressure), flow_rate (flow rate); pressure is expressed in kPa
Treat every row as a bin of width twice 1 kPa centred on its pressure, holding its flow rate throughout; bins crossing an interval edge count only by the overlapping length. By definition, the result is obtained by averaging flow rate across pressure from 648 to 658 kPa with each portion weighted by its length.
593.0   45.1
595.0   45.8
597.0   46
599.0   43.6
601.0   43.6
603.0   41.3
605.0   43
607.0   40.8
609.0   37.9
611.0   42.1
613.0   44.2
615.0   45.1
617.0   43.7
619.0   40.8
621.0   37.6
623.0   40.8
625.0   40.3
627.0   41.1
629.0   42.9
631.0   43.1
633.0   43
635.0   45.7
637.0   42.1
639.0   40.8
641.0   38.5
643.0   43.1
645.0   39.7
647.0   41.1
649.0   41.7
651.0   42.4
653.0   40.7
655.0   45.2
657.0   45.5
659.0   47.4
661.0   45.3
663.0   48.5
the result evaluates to 43.1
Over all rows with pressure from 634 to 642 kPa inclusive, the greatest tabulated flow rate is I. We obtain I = 45.7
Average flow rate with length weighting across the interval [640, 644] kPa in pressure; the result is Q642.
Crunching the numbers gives 40.8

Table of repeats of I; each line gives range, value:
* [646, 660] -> 47.4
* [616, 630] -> 43.7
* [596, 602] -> 46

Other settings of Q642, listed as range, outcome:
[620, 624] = 39.2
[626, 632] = 42.4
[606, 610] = 39.3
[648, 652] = 42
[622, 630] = 41.3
